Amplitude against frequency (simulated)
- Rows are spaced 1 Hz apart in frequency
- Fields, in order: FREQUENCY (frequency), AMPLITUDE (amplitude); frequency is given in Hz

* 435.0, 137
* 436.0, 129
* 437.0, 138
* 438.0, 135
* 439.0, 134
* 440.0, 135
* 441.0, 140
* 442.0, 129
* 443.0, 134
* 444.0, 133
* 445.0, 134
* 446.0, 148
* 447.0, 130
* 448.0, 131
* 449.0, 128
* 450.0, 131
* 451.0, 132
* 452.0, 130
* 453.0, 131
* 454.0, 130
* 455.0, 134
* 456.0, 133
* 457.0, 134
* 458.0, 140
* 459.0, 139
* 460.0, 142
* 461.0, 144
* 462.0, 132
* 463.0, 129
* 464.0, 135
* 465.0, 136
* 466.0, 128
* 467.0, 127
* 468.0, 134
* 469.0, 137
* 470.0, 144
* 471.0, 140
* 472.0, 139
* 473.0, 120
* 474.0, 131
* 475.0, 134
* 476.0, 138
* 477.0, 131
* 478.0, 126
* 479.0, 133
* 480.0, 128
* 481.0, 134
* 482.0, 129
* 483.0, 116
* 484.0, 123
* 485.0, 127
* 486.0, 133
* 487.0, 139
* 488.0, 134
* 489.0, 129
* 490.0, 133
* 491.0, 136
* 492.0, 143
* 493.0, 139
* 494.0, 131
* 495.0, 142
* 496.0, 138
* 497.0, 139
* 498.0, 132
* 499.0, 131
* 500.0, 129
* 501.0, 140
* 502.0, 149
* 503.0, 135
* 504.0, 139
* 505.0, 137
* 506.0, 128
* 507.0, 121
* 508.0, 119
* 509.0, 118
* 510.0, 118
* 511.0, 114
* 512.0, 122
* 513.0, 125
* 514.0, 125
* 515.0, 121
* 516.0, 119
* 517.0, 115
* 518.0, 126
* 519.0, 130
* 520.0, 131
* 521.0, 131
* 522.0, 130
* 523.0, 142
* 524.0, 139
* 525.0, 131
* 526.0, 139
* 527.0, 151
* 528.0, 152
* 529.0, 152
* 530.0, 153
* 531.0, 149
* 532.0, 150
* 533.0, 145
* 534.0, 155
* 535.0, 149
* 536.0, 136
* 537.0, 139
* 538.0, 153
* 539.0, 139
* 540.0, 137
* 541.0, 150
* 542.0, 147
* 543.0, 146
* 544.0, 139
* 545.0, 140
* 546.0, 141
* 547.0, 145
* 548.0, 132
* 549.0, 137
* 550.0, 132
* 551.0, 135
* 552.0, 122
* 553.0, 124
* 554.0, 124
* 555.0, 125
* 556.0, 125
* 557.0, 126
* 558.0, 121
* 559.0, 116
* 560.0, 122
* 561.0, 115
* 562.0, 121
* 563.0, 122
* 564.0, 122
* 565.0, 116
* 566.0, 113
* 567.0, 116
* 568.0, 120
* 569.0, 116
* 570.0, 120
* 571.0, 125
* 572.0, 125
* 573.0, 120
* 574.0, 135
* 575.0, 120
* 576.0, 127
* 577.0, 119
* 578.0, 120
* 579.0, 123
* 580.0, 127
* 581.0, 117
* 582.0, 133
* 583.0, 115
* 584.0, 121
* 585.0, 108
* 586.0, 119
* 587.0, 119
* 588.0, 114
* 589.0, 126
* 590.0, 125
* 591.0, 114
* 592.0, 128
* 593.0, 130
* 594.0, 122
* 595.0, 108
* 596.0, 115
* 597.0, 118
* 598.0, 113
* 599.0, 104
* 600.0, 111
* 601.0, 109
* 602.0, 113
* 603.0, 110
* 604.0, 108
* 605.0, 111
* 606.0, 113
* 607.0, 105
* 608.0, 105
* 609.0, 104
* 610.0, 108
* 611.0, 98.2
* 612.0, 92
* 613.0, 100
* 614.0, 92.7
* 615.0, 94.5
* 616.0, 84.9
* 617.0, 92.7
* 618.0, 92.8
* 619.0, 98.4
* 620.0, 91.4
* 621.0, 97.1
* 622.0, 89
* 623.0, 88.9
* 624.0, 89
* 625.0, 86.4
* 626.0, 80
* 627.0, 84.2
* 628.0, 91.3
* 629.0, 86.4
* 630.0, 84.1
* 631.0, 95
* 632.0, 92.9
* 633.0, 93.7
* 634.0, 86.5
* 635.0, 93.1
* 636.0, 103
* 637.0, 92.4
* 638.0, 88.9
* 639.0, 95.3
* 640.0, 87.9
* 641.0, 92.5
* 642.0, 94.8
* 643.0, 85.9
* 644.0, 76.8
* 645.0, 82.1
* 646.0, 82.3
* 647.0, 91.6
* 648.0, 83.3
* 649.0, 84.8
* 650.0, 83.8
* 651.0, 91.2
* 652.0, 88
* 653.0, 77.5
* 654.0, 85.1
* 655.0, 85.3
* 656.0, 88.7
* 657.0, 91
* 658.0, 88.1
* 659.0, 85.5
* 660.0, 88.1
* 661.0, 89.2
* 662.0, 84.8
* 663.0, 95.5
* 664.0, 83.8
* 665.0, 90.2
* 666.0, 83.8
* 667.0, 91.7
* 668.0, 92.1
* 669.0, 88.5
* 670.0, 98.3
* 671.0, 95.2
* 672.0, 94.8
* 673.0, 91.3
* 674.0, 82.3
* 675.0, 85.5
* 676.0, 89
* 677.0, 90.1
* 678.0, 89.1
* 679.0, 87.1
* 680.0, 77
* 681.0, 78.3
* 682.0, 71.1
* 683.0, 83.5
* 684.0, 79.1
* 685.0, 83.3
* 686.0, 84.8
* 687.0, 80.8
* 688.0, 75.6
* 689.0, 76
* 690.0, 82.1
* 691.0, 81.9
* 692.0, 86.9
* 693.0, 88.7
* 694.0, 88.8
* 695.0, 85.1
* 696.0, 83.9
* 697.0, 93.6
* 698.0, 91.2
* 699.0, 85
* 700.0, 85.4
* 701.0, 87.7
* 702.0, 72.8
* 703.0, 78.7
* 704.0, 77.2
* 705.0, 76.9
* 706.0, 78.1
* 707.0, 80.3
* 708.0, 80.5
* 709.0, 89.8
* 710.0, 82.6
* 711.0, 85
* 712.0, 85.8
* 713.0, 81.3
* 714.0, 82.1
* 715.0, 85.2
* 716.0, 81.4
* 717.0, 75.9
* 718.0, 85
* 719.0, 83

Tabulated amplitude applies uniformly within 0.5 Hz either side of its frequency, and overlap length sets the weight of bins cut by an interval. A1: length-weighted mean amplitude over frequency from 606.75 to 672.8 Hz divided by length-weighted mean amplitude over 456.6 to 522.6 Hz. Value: 0.69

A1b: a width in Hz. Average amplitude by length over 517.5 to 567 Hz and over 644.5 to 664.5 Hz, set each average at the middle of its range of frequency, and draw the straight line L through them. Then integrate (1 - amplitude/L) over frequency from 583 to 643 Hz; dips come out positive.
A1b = 1.6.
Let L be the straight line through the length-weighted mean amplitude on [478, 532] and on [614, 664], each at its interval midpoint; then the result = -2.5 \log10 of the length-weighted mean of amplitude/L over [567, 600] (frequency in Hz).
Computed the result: -0.13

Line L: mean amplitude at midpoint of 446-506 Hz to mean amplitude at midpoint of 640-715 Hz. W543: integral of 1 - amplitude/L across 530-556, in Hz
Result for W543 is -4.8 Hz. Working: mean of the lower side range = 134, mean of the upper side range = 85.3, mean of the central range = 140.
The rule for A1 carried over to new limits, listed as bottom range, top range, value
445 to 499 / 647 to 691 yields 0.64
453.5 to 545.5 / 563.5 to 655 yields 0.77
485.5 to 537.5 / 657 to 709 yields 0.63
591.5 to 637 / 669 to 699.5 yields 0.85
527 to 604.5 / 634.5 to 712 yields 0.68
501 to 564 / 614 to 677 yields 0.67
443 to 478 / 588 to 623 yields 0.79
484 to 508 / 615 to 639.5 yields 0.68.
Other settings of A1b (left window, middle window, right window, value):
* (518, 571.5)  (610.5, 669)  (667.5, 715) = 7.02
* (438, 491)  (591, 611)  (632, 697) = -2.06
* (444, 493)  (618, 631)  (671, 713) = 1.24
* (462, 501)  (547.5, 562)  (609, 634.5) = -1.79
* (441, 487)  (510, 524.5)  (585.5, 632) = -0.50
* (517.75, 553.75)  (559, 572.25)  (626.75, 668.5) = 0.75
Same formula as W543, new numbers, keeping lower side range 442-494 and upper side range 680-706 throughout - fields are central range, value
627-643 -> 0.6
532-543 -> -2.6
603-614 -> -0.3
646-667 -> 0.8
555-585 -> -3.0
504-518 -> 0.1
